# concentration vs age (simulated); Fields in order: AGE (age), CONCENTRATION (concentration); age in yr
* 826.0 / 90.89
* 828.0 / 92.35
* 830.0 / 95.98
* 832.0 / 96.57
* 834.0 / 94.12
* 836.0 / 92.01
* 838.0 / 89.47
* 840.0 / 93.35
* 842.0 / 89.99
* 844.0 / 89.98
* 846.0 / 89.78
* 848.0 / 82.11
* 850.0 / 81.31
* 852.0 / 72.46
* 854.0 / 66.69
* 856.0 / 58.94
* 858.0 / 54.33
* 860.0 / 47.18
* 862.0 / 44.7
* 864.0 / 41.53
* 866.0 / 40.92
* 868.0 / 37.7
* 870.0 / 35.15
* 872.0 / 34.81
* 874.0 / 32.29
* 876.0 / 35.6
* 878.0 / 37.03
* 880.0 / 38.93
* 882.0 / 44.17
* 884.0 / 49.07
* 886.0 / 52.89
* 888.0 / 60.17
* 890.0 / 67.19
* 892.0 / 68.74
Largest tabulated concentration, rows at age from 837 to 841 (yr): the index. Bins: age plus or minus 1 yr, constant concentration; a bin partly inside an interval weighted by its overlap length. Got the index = 93.35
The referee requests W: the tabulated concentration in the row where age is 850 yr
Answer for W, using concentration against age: 81.31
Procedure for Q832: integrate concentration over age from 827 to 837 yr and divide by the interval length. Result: 94.2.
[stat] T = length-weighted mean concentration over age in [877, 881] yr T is 38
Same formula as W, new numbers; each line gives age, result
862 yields 44.7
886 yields 52.89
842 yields 89.99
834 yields 94.12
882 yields 44.17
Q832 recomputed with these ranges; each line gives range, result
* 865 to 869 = 39.3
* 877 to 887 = 44.4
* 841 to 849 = 88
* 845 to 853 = 81.4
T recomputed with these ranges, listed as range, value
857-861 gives 50.8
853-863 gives 54.4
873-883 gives 37.6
